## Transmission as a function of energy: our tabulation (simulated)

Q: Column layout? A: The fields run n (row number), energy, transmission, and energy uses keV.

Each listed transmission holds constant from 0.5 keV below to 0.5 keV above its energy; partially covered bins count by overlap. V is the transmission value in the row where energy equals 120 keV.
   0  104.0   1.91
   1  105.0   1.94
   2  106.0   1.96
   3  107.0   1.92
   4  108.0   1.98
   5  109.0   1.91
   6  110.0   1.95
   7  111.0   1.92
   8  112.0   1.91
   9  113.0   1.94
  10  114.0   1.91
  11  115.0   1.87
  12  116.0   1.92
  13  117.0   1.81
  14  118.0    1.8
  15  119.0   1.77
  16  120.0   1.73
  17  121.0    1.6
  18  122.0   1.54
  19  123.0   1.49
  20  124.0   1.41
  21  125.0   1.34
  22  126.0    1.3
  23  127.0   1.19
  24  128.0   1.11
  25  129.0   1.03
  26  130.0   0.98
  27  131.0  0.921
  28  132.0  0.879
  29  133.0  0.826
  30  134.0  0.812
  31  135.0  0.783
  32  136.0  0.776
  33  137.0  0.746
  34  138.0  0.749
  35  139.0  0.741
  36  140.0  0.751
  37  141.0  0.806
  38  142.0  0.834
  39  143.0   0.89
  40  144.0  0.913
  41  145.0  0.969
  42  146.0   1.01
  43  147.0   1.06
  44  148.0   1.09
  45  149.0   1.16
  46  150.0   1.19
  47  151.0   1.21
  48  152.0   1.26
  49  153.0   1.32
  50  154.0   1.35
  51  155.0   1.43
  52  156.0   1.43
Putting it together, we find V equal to 1.73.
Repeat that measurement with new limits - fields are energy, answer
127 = 1.19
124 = 1.41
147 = 1.06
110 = 1.95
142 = 0.834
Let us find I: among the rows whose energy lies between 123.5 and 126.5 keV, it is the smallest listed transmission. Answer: 1.3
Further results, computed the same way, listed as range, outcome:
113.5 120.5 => 1.73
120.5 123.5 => 1.49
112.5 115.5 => 1.87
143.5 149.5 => 0.913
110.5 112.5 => 1.91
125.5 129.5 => 1.03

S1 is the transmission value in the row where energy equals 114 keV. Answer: 1.91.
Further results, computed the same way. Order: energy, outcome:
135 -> 0.783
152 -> 1.26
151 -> 1.21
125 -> 1.34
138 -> 0.749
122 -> 1.54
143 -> 0.89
